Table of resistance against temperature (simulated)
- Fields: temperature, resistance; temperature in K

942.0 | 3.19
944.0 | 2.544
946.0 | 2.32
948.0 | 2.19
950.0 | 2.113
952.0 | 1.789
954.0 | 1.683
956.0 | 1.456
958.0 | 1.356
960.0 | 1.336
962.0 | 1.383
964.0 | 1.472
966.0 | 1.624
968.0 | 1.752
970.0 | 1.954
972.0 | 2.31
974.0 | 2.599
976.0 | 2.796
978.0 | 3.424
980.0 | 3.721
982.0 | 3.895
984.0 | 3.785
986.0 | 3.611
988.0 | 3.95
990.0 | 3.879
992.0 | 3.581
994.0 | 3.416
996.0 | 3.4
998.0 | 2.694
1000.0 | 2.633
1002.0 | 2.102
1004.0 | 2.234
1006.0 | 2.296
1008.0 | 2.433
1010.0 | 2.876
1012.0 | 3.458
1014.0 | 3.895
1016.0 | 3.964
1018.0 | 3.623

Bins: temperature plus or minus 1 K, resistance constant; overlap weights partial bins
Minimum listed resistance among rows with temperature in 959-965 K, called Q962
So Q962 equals 1.336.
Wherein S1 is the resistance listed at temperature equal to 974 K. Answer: 2.599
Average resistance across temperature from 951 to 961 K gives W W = 1.52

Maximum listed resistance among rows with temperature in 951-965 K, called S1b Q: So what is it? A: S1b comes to 1.789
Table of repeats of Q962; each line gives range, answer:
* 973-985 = 2.599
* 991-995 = 3.416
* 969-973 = 1.954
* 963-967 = 1.472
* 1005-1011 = 2.296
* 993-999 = 2.694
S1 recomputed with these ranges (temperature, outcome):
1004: 2.234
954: 1.683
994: 3.416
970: 1.954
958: 1.356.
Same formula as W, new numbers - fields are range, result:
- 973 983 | 3.29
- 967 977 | 2.28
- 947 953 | 2.03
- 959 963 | 1.36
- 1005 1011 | 2.53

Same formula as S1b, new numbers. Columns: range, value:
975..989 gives 3.95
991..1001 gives 3.581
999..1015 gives 3.895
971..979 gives 3.424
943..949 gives 2.544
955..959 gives 1.456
